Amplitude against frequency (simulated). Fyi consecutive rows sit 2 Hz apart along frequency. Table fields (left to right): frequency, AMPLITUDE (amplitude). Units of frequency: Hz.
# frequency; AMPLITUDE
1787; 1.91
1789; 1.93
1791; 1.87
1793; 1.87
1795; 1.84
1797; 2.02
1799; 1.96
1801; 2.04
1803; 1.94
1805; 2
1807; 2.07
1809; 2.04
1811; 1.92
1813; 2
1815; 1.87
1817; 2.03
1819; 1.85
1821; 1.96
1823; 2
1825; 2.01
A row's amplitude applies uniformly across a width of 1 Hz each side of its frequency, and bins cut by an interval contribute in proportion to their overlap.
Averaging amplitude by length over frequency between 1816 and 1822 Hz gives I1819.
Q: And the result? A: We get 1.95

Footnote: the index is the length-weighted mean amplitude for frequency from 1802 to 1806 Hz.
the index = 1.97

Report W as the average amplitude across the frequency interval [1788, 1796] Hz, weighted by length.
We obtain 1.88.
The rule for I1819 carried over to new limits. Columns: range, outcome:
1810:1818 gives 1.96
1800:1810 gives 2.02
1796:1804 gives 1.99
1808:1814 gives 1.99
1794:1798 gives 1.93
